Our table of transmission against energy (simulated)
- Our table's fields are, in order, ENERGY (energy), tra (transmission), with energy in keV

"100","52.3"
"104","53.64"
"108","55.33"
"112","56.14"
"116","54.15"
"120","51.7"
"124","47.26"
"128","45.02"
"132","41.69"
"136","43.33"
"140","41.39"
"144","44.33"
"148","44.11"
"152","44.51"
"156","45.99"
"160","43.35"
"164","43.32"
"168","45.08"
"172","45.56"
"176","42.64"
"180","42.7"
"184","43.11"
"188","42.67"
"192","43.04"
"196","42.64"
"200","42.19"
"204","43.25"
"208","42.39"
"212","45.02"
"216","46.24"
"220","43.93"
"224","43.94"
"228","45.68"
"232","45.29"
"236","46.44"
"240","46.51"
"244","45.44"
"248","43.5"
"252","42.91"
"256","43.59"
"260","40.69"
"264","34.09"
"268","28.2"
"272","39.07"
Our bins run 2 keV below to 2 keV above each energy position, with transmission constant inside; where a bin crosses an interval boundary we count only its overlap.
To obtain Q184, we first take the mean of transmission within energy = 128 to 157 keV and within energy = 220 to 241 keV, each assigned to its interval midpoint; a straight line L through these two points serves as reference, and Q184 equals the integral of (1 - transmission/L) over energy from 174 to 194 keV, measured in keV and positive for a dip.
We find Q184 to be 0.7 keV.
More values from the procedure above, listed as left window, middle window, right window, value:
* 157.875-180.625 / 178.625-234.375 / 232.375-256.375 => 0.8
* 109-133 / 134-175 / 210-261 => 3.6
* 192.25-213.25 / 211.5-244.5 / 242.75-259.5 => -1.6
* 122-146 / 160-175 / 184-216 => -0.3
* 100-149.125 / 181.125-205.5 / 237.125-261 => 1.7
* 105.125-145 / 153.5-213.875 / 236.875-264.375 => 3.0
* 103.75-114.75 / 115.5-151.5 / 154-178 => 3.6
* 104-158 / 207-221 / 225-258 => 0.3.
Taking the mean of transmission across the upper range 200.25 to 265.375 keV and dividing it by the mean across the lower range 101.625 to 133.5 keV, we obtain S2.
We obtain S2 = 0.86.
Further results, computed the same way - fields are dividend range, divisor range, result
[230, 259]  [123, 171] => 1.01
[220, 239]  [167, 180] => 1.03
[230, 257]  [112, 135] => 0.93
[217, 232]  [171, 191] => 1.04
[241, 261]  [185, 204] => 1.02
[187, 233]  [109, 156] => 0.94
